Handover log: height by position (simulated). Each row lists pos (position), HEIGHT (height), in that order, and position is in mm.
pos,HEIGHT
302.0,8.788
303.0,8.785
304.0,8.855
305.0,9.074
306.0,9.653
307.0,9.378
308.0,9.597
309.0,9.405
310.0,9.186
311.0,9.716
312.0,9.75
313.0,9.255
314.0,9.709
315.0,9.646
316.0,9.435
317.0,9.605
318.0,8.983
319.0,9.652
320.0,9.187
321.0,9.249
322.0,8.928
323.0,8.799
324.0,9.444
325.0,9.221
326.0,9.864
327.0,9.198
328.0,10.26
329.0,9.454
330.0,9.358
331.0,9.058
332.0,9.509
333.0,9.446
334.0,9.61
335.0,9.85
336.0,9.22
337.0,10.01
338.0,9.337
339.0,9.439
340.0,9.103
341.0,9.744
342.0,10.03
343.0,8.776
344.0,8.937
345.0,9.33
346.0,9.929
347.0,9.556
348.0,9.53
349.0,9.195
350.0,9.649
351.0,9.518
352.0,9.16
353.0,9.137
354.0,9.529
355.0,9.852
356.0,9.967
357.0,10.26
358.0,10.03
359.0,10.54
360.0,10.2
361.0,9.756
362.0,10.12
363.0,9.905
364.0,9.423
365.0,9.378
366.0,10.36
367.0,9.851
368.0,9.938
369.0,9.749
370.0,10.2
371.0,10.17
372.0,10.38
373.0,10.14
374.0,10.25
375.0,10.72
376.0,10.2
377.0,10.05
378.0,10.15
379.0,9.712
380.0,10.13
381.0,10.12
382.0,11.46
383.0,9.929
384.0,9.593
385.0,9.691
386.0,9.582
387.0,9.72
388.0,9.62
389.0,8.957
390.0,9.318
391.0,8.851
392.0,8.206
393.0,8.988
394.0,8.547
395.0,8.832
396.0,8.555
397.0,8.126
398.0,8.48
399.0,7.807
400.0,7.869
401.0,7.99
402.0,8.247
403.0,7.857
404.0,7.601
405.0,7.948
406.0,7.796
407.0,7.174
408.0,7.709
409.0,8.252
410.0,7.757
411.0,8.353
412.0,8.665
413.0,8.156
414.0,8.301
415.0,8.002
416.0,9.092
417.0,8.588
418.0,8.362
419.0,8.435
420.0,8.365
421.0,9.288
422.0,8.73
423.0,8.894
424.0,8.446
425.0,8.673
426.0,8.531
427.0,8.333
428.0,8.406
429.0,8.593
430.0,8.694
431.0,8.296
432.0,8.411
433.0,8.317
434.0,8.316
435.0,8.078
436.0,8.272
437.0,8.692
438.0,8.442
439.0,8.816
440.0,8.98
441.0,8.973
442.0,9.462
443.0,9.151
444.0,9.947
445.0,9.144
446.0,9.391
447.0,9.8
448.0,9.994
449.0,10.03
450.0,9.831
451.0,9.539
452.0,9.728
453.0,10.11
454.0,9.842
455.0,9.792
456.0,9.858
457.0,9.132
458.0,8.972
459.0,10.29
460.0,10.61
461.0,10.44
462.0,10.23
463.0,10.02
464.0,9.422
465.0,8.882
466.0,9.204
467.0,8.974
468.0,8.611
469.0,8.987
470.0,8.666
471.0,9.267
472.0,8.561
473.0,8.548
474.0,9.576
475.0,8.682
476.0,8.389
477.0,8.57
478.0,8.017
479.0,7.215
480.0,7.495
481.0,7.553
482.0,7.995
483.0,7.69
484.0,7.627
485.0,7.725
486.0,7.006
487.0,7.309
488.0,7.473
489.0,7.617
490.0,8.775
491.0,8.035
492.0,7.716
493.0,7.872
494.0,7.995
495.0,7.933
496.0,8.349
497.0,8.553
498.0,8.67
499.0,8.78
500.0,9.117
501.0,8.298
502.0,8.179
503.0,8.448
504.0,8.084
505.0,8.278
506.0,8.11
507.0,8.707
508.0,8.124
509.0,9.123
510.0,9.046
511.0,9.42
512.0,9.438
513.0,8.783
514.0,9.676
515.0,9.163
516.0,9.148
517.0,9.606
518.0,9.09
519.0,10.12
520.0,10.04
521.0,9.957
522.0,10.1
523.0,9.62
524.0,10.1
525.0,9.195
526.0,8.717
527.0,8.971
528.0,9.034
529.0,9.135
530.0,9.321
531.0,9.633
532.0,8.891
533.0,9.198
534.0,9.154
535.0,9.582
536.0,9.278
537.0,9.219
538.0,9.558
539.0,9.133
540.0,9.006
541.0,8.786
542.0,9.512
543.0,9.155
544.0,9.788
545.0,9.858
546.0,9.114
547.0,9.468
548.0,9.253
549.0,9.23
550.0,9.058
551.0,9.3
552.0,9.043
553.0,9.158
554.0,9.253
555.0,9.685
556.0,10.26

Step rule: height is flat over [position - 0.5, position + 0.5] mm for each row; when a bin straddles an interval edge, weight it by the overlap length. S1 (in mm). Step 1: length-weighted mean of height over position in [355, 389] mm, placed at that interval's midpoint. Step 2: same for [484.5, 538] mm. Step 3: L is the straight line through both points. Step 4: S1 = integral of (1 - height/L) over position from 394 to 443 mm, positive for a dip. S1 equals 6.3 mm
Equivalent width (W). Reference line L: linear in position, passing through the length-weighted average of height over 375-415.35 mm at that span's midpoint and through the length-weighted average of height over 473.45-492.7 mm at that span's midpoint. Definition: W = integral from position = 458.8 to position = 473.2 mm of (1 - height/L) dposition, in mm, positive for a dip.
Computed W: -2.3 mm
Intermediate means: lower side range 8.83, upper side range 7.92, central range 9.38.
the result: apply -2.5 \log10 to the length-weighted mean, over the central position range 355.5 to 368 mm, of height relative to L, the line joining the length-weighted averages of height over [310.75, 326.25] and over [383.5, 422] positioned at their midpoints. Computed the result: -0.12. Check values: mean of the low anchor 9.39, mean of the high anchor 8.49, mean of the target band 9.98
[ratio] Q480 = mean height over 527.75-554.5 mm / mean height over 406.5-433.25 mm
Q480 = 1.10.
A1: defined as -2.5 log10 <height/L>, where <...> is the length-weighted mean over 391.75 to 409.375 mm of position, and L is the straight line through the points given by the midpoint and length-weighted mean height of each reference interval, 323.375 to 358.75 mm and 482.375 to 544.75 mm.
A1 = 0.15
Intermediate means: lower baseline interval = 9.53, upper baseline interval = 8.83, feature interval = 8.11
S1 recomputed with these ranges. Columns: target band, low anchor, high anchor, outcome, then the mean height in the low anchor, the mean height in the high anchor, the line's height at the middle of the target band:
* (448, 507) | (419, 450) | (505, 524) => 2.4 mm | 8.86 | 9.29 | 9.09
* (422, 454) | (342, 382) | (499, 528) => 1.6 mm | 9.86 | 9.09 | 9.47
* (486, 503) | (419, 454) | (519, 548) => 2.0 mm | 8.97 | 9.39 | 9.22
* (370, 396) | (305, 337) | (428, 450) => -1.5 mm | 9.44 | 8.95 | 9.18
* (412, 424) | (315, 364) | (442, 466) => 1.4 mm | 9.54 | 9.73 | 9.67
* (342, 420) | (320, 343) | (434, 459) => 1.4 mm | 9.44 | 9.33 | 9.39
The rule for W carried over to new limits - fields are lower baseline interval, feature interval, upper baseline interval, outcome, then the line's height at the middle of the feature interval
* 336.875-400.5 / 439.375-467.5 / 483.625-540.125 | -1.6 mm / 9.13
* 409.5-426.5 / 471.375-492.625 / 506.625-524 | 2.6 mm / 9.09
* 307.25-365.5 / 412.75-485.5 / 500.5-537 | 3.1 mm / 9.29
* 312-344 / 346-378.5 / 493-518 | -2.2 mm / 9.29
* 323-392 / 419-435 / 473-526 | 1.1 mm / 9.15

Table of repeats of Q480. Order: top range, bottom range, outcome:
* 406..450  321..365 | 0.91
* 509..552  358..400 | 0.97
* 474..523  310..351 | 0.90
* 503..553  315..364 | 0.97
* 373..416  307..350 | 0.94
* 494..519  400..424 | 1.06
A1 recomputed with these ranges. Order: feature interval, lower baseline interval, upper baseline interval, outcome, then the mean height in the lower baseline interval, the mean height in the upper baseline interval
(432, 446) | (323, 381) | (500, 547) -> 0.074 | 9.73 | 9.17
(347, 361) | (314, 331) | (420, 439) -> -0.068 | 9.39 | 8.53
